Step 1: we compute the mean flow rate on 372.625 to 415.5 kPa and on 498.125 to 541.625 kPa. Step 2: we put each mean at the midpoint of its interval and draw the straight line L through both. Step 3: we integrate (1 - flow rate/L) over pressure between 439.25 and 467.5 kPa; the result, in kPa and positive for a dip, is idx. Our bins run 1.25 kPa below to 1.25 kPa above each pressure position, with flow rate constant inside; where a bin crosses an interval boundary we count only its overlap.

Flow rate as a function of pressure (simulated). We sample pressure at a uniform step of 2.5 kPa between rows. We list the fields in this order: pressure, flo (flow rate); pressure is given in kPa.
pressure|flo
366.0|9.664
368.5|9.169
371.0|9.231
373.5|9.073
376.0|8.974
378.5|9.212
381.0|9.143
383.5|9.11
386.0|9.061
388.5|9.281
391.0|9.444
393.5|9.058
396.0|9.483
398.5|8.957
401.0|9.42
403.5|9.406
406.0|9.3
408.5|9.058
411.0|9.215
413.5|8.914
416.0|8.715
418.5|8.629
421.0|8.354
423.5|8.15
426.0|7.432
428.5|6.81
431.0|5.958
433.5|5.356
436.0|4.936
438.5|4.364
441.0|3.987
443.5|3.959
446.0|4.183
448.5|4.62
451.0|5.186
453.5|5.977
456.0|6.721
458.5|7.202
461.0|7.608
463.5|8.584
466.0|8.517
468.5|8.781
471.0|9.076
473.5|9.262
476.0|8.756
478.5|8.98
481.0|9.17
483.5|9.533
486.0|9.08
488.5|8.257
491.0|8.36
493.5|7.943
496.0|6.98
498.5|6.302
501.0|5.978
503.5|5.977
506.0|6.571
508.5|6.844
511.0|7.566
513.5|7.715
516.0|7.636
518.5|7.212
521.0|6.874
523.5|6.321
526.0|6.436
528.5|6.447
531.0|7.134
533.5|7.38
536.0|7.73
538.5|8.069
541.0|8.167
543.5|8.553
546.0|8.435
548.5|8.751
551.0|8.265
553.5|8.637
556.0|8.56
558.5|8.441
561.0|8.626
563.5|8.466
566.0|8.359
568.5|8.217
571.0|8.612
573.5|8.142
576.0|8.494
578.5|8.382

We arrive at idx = 7.2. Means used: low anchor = 9.18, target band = 6.04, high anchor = 7.02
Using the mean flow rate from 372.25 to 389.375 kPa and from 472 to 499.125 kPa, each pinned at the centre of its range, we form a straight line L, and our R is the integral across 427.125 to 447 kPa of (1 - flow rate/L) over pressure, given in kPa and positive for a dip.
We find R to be 8.63 kPa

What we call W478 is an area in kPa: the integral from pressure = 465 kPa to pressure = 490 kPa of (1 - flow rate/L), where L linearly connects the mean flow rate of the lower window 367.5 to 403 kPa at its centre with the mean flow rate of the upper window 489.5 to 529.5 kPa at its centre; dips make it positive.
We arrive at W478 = -4.7 kPa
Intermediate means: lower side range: 9.19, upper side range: 6.96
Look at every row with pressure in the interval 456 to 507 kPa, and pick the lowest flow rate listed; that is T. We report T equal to 5.977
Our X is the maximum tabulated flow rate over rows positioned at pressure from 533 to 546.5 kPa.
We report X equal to 8.553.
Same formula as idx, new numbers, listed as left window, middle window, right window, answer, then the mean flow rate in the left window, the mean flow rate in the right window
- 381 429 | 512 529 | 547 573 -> 3.17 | 8.87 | 8.48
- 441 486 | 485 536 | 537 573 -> 4.82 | 7.37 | 8.43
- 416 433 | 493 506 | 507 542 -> 1.36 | 7.54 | 7.24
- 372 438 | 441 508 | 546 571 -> 9.18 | 8.43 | 8.48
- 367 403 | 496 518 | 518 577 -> 3.74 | 9.19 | 7.94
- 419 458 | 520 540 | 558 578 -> 1.56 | 5.82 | 8.42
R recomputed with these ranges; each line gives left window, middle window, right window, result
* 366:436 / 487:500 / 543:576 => 1.47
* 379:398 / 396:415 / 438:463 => -2.33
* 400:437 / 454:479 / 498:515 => -3.30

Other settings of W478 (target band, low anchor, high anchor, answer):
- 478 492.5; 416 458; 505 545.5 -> -4.6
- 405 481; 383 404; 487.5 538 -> 9.9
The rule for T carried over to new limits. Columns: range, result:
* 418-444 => 3.959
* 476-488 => 8.756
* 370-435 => 5.356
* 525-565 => 6.436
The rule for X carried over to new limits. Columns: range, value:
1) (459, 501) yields 9.533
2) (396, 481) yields 9.483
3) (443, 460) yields 7.202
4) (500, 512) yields 7.566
